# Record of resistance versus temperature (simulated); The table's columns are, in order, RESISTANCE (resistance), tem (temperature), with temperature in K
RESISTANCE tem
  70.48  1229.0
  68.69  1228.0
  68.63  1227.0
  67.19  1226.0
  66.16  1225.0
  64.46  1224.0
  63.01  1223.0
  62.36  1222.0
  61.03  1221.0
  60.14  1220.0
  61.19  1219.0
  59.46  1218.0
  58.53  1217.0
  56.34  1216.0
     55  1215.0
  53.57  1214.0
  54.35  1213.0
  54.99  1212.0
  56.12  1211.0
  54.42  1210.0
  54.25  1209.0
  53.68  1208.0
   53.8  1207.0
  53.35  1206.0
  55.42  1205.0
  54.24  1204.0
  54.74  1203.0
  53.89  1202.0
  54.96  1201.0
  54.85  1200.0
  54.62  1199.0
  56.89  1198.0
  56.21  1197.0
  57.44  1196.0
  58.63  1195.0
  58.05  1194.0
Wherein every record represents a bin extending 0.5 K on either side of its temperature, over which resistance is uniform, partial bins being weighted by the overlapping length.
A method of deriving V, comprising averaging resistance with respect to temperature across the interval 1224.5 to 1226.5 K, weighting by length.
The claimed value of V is 66.7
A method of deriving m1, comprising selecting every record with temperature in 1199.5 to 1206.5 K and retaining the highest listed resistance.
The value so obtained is 55.42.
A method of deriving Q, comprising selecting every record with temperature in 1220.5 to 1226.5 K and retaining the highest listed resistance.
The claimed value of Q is 67.19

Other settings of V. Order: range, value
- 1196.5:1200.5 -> 55.6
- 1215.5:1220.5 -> 59.1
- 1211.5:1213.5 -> 54.7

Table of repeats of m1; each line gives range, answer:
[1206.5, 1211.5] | 56.12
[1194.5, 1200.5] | 58.63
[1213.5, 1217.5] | 58.53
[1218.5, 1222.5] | 62.36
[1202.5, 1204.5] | 54.74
